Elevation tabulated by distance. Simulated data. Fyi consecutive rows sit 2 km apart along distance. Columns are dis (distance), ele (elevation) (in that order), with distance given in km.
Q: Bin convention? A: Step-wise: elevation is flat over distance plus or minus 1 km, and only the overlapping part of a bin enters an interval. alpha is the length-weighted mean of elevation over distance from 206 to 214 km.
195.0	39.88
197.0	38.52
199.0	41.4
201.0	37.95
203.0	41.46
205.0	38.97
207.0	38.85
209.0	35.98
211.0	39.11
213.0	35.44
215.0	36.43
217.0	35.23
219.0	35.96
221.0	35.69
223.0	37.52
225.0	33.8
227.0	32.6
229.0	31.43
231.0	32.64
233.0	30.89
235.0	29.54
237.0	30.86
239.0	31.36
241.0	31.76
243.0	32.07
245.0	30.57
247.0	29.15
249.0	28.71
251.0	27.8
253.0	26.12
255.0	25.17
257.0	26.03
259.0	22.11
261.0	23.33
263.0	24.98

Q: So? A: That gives 37.3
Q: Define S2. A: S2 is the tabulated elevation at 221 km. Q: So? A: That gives 35.69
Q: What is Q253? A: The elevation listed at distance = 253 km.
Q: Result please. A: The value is 26.12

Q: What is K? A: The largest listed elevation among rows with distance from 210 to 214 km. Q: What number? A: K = 39.11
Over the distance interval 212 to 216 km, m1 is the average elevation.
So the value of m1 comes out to 35.9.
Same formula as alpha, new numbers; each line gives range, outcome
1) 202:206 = 40.2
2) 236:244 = 31.5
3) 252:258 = 25.8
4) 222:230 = 33.8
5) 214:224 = 36.2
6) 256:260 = 24.1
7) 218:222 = 35.8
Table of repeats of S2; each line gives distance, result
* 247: 29.15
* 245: 30.57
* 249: 28.71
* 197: 38.52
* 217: 35.23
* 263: 24.98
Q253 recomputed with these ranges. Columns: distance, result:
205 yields 38.97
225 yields 33.8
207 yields 38.85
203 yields 41.46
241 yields 31.76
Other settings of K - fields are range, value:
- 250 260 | 27.8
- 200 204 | 41.46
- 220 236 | 37.52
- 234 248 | 32.07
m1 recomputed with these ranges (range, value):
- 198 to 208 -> 39.7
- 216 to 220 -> 35.6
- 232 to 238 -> 30.4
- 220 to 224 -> 36.6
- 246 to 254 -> 27.9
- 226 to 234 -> 31.9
